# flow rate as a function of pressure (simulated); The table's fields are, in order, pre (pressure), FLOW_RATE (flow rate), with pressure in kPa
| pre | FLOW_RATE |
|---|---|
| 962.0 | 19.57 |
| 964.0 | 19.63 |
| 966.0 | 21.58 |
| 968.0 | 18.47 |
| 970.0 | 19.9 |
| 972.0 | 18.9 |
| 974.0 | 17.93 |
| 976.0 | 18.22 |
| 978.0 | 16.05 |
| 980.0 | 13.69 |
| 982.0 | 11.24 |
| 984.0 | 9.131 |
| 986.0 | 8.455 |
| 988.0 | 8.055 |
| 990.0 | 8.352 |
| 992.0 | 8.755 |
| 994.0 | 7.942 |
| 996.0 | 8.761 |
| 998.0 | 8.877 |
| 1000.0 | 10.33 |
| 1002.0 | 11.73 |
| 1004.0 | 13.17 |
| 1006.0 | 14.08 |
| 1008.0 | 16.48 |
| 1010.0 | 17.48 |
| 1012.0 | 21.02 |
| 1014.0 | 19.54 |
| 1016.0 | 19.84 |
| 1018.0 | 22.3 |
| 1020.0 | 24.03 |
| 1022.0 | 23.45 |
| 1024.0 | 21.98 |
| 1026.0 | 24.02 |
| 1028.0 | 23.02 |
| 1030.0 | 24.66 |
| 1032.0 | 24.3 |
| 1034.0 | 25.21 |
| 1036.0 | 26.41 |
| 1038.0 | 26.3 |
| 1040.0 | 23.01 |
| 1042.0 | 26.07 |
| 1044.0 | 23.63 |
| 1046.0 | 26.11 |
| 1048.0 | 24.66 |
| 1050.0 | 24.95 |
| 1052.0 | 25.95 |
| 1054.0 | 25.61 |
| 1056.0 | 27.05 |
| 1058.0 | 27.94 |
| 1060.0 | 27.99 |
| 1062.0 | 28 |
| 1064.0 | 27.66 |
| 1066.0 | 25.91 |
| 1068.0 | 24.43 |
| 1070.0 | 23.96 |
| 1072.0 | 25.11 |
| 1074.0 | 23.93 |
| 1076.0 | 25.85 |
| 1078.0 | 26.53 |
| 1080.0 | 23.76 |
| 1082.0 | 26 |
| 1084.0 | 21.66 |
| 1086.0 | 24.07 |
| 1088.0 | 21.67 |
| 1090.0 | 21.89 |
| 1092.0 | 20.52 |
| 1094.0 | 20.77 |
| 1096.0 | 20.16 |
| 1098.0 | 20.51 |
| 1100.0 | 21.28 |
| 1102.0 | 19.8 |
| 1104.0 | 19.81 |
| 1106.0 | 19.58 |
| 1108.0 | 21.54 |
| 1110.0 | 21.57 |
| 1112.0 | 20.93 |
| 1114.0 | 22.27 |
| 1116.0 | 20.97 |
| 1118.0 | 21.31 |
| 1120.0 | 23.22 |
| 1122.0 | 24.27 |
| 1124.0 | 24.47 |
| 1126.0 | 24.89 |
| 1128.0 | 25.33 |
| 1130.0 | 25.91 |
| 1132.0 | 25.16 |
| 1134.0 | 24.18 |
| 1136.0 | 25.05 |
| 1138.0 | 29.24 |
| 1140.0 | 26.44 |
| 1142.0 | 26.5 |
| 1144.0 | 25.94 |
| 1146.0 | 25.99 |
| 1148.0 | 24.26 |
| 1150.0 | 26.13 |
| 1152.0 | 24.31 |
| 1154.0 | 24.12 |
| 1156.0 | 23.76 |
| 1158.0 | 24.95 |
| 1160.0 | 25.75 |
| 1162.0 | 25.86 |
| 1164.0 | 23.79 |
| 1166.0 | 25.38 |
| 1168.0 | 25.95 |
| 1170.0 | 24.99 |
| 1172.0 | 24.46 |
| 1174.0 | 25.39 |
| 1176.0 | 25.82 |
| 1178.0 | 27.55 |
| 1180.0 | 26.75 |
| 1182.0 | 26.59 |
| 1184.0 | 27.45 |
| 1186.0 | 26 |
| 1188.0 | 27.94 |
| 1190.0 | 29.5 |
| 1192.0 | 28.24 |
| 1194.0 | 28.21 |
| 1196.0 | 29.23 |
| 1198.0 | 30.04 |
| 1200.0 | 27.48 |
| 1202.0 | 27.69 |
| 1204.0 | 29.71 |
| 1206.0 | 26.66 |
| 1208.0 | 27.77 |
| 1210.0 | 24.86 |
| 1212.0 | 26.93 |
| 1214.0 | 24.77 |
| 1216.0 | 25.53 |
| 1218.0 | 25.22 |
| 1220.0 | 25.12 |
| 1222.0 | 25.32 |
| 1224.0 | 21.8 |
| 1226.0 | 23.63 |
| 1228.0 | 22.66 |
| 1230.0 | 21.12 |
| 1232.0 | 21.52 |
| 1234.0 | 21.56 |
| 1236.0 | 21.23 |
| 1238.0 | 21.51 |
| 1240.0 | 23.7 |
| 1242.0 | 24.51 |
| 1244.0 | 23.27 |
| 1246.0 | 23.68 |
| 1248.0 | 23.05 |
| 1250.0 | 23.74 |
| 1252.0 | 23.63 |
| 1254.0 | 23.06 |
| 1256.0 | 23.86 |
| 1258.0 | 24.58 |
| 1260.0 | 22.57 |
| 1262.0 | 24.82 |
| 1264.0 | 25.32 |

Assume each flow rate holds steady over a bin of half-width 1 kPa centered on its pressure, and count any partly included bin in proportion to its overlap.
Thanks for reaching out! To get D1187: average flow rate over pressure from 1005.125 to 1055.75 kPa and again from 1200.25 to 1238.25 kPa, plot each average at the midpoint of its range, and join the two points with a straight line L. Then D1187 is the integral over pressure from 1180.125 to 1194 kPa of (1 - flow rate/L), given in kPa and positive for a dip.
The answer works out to -1.9 kPa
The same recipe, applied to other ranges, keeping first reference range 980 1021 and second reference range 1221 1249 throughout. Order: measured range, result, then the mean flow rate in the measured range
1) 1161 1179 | -4.7 kPa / 25.5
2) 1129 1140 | -4.2 kPa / 26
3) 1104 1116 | -2.2 kPa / 21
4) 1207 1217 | -1.9 kPa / 26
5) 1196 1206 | -3.3 kPa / 28.6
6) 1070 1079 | -4.8 kPa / 25.2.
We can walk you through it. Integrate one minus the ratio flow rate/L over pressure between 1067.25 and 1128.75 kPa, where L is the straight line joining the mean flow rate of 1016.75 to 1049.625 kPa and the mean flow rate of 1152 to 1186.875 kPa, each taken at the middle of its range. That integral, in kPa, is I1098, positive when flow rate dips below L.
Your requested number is 5.56 kPa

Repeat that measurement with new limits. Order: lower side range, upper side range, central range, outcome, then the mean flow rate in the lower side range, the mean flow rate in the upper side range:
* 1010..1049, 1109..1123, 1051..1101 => -3.5 kPa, 23.5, 22.1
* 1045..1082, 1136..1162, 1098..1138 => 4.5 kPa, 25.9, 25.6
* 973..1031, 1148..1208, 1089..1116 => 1.3 kPa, 15.6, 26.5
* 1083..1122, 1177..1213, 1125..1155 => -2.1 kPa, 21.3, 27.7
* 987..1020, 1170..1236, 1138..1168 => -3.3 kPa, 13.9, 25.9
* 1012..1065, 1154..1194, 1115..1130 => 1.1 kPa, 24.7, 26.1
